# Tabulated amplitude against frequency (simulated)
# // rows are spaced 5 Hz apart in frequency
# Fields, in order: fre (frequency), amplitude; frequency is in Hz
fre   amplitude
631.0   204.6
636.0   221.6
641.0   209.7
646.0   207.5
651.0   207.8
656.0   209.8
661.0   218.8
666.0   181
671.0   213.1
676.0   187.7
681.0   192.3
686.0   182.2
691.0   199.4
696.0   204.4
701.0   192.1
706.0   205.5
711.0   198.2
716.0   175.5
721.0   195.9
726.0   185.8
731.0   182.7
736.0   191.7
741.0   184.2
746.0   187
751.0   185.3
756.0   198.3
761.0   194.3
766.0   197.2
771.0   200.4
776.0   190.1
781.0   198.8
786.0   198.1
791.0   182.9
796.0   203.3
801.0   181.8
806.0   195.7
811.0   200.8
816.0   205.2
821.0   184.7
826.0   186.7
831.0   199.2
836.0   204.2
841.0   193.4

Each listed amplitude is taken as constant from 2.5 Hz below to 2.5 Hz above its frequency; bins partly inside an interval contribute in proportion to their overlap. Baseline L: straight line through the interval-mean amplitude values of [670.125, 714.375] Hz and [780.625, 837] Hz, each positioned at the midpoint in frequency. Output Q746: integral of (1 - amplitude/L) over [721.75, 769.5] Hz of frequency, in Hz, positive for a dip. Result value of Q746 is 1.3 Hz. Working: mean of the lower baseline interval 196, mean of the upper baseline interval 195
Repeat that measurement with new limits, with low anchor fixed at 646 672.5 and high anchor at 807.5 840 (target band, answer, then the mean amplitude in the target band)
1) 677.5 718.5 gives 2.05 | 194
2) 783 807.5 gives 0.73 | 192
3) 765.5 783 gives 0.26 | 196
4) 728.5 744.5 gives 1.22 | 186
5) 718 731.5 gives 0.92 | 188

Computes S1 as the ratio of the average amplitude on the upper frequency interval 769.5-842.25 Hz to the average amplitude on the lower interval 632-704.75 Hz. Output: 0.96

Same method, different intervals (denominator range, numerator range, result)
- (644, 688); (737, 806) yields 0.96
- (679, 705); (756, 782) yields 1.01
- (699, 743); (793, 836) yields 1.03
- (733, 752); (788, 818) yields 1.04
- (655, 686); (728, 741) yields 0.94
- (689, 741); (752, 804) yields 1.01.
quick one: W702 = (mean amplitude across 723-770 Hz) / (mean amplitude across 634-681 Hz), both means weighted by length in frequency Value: 0.93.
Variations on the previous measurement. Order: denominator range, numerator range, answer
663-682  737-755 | 0.96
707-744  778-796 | 1.03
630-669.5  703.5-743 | 0.91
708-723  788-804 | 1.00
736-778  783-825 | 1.01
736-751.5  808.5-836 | 1.05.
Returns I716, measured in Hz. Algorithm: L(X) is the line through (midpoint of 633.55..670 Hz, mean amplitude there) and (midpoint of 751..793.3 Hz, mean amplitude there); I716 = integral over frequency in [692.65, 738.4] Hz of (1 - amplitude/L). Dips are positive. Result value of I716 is 1.9 Hz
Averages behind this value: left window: 208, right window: 194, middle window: 193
